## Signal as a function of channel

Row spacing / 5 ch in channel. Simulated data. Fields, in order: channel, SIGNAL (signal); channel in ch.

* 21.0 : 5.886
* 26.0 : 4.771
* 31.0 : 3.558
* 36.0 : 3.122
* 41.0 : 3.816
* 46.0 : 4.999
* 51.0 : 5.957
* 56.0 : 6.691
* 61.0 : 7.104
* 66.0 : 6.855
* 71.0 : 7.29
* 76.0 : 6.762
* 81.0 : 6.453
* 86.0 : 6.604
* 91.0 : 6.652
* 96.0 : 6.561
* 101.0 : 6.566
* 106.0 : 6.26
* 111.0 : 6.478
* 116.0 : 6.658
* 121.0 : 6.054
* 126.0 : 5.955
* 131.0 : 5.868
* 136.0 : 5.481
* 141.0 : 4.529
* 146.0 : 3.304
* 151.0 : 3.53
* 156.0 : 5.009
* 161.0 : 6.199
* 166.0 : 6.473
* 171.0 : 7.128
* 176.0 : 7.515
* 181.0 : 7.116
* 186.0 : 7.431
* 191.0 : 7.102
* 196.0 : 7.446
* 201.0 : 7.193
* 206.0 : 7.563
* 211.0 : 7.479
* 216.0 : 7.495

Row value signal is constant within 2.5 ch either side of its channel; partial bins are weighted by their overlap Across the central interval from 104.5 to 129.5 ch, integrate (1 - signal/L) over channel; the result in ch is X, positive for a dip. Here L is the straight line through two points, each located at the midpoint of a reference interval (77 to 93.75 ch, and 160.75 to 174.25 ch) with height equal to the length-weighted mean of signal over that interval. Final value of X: 1.4 ch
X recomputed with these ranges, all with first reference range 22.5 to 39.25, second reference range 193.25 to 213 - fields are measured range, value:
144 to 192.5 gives 4.8 ch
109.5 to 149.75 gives 2.9 ch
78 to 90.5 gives -3.8 ch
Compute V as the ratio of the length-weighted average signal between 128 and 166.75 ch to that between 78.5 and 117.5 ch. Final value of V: 0.8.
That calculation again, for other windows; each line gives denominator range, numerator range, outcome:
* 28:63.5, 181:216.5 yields 1.46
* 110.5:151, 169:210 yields 1.36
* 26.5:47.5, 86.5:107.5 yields 1.67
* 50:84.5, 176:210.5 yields 1.08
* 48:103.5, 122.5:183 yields 0.85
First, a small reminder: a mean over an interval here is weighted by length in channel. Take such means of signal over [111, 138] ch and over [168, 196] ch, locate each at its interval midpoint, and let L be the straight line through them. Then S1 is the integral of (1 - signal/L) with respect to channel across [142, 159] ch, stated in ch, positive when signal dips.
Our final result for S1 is 6.55 ch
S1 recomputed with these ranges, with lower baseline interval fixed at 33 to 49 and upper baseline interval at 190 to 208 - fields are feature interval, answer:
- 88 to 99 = -3.2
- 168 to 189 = -1.1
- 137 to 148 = 3.5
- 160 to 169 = 0.3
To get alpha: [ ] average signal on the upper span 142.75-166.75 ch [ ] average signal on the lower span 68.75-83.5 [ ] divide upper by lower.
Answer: 0.70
